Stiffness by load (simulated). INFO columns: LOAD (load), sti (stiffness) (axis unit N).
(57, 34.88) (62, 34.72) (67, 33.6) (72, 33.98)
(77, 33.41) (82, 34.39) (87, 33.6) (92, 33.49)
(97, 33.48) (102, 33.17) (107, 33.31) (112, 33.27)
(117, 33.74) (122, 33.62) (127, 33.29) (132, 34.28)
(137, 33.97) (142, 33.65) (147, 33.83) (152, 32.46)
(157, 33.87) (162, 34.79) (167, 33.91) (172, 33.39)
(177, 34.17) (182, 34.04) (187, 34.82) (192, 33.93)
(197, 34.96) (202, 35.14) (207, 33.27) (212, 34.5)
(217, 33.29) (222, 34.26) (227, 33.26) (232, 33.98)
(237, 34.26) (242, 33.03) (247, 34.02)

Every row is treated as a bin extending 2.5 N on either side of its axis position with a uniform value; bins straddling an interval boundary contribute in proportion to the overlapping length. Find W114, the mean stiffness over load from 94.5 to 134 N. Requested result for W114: 33.5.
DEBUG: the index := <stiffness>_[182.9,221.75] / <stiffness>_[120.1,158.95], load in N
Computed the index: 1.02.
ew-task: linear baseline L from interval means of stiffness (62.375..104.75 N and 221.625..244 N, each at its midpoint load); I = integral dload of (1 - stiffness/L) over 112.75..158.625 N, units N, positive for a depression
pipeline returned 0.12 N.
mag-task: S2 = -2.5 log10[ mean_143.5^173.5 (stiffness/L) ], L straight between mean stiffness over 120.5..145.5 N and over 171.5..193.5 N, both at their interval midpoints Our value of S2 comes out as 0.01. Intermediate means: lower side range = 33.8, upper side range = 34.1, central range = 33.7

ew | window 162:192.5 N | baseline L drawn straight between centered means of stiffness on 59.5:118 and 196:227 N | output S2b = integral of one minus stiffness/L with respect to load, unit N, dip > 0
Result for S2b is -0.1 N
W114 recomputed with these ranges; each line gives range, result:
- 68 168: 33.7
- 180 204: 34.6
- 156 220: 34.2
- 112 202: 33.9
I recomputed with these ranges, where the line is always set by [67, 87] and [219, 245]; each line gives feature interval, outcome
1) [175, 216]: -0.7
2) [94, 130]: 0.4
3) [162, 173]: 0.0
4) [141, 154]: 0.2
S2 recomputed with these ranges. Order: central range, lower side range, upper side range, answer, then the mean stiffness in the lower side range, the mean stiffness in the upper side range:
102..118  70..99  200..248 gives 0.012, 33.7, 33.9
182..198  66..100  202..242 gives -0.020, 33.7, 33.9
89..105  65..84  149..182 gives 0.014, 33.8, 33.8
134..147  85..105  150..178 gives -0.006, 33.4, 33.8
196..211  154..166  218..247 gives -0.015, 34.2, 33.8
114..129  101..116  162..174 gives -0.004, 33.3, 33.9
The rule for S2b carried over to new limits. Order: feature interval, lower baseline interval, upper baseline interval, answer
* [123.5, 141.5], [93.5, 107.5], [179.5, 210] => -0.1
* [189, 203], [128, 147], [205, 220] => -0.4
